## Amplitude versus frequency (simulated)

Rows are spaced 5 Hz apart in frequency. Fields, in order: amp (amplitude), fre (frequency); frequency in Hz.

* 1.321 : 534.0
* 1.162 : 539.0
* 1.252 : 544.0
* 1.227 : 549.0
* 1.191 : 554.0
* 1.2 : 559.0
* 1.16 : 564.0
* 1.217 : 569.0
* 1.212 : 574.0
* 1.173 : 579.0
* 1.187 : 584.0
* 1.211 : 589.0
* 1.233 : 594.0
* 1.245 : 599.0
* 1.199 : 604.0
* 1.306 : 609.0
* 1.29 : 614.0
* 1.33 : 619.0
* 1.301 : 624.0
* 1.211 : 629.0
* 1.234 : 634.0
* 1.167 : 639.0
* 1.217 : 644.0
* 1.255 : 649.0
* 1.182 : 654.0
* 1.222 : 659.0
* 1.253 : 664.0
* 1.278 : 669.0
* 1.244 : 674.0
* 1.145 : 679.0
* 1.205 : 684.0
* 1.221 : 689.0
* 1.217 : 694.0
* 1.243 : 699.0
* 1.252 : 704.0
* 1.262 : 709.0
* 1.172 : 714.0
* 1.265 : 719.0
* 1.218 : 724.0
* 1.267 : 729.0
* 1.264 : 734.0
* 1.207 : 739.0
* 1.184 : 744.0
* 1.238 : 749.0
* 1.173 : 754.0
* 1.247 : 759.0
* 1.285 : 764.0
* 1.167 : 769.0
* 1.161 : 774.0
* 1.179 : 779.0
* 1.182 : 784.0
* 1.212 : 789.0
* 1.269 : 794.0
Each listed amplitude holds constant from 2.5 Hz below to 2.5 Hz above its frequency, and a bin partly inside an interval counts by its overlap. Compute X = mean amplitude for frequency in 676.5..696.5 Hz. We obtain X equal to 1.2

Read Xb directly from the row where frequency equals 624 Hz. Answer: 1.301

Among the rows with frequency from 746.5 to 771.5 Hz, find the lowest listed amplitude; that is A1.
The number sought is 1.167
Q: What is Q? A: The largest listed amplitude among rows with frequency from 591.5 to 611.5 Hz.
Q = 1.306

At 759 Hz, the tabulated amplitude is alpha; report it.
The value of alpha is 1.247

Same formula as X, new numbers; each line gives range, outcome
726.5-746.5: 1.23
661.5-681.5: 1.23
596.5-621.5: 1.27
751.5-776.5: 1.21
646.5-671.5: 1.24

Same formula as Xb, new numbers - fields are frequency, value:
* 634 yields 1.234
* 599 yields 1.245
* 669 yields 1.278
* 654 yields 1.182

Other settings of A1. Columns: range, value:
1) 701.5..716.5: 1.172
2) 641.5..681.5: 1.145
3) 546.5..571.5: 1.16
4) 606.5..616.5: 1.29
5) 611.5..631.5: 1.211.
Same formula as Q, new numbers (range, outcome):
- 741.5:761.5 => 1.247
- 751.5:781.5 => 1.285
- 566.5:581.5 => 1.217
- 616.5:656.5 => 1.33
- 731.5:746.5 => 1.264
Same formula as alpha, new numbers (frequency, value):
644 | 1.217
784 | 1.182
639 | 1.167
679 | 1.145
